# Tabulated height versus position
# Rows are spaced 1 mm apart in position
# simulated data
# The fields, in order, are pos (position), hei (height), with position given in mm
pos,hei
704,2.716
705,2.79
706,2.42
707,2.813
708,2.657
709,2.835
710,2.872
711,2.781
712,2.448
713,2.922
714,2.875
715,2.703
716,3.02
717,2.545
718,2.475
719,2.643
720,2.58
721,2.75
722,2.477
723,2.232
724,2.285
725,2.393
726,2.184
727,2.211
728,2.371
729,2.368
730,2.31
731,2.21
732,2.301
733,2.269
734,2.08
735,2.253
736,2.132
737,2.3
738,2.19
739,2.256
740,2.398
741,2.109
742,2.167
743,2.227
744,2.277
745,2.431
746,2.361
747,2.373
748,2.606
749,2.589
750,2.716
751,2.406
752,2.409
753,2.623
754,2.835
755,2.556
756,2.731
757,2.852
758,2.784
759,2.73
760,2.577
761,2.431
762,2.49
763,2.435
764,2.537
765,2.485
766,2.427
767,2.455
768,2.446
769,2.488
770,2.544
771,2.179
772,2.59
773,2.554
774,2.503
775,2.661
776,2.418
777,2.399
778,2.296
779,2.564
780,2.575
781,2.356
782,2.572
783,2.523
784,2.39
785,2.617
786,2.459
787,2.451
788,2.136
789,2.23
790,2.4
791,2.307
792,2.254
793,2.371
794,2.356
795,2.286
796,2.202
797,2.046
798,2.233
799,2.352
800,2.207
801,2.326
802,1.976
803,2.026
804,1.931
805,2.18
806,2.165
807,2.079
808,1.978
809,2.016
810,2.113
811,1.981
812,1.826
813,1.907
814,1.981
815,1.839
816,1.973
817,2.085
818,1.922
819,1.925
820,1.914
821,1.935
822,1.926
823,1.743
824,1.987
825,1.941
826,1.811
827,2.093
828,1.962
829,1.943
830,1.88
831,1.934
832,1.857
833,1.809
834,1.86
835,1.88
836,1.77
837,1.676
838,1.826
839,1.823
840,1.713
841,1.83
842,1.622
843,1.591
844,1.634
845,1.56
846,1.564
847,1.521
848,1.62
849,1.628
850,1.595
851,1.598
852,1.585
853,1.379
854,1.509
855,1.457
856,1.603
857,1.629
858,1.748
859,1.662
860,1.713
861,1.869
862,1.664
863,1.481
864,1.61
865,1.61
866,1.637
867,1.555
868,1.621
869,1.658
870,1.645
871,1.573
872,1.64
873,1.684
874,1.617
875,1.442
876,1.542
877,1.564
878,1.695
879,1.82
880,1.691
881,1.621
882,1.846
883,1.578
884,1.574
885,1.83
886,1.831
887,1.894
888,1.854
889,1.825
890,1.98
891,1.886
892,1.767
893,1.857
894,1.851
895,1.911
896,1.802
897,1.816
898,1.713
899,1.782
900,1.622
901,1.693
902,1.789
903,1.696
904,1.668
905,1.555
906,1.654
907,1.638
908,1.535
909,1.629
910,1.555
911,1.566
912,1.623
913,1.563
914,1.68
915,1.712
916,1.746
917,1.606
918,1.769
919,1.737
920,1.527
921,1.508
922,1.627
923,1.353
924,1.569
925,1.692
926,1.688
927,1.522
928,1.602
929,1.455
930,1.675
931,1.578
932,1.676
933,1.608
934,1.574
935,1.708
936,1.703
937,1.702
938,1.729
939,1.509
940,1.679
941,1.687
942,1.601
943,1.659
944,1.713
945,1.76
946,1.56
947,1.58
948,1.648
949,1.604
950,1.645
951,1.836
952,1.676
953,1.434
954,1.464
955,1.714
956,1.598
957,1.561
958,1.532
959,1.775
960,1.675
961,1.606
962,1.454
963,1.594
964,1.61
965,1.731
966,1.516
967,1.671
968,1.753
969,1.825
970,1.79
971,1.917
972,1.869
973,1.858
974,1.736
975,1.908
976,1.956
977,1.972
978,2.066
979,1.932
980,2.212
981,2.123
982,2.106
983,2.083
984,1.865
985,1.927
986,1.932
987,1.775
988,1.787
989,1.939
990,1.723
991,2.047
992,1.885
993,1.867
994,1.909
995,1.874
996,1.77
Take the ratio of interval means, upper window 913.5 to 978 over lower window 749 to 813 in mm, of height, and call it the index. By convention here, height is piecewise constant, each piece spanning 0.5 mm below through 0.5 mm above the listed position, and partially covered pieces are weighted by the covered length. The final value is 0.70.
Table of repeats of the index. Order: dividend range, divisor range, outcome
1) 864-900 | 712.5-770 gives 0.70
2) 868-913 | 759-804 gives 0.71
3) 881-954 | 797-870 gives 0.92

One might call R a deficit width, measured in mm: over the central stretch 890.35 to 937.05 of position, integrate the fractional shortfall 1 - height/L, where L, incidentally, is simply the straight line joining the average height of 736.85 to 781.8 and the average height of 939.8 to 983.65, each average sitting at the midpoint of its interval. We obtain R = 6.2 mm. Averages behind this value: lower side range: 2.48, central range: 1.66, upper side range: 1.74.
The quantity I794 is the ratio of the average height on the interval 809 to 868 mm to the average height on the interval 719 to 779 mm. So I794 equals 0.7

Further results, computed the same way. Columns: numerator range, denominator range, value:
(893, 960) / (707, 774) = 0.66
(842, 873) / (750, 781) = 0.63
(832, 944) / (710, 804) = 0.69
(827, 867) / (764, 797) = 0.70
